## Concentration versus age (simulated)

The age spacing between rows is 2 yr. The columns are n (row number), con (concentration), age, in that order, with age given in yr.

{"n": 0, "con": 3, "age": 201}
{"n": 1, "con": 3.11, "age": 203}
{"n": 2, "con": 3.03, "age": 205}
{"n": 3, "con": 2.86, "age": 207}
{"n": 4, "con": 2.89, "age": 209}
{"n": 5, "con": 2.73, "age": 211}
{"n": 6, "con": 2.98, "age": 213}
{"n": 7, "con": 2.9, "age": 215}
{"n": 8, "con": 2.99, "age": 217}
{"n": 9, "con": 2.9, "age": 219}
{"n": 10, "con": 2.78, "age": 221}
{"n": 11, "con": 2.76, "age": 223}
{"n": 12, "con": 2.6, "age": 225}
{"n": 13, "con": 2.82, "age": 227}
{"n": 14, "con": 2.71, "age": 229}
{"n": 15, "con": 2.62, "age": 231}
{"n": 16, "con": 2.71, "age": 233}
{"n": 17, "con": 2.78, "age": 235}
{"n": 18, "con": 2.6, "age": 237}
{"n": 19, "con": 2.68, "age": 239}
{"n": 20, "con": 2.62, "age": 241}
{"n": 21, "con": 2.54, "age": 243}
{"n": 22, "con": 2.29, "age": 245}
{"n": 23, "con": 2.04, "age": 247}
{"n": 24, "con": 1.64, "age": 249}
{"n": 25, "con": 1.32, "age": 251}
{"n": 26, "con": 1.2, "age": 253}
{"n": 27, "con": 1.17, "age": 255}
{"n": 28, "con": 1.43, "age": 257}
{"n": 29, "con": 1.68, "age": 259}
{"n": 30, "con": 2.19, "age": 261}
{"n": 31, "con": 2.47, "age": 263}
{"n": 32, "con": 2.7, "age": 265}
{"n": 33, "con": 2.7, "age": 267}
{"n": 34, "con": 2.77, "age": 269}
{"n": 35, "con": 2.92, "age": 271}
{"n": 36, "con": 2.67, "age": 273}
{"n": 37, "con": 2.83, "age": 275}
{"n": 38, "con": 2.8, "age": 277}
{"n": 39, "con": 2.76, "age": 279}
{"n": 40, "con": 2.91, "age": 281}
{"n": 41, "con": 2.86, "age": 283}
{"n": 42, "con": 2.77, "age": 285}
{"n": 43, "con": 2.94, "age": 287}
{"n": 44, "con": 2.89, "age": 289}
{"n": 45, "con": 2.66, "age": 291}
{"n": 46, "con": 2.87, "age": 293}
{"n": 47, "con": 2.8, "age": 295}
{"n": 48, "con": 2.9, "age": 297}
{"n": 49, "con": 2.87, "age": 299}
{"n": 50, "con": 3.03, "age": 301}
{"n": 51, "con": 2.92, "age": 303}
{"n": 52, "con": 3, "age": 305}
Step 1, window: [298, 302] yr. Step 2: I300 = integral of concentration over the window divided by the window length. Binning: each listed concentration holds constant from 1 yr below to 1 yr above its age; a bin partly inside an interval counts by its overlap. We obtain 2.95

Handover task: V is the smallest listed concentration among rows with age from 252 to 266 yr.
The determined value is 1.17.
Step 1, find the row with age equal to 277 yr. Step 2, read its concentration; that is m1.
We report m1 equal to 2.8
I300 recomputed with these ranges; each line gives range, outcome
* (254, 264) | 1.79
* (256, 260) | 1.55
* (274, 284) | 2.83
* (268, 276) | 2.8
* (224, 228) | 2.71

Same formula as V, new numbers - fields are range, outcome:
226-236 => 2.62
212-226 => 2.6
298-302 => 2.87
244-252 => 1.32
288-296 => 2.66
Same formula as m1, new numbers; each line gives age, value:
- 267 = 2.7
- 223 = 2.76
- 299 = 2.87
